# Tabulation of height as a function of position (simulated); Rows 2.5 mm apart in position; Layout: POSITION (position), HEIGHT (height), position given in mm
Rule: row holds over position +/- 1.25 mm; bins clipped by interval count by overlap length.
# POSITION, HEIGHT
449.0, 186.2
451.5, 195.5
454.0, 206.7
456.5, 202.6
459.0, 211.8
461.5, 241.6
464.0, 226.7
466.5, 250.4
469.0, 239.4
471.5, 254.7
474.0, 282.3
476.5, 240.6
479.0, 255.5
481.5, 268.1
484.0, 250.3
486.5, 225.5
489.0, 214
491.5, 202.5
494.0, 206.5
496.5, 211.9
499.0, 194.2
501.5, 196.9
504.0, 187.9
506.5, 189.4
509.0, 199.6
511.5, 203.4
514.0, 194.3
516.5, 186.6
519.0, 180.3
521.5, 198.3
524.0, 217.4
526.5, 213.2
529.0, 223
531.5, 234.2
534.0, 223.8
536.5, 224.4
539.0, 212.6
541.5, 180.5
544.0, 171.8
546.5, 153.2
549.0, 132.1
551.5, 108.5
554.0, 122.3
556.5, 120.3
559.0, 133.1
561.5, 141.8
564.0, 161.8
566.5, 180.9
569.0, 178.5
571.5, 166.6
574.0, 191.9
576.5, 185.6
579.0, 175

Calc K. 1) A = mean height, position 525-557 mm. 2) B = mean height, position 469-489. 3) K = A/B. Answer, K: 0.72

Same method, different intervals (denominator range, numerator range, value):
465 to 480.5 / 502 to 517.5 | 0.76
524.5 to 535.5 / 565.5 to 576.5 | 0.81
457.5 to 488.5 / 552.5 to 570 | 0.60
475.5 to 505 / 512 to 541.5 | 0.94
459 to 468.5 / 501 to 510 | 0.82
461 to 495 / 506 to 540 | 0.86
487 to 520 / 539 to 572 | 0.77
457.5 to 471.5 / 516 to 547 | 0.86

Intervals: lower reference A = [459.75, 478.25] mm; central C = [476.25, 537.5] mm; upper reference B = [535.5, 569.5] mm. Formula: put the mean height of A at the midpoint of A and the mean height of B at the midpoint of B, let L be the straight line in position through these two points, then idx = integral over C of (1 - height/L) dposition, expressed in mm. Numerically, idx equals -2.3 mm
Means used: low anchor 247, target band 213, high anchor 158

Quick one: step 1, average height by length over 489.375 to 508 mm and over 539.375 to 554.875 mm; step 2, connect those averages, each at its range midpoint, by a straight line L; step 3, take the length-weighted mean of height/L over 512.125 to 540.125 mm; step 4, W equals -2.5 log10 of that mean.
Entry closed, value -0.23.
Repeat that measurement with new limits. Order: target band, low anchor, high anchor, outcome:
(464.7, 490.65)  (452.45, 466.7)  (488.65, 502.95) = -0.16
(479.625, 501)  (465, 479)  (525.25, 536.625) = 0.11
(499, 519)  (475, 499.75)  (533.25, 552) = 0.08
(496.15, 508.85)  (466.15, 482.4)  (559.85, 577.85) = 0.18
